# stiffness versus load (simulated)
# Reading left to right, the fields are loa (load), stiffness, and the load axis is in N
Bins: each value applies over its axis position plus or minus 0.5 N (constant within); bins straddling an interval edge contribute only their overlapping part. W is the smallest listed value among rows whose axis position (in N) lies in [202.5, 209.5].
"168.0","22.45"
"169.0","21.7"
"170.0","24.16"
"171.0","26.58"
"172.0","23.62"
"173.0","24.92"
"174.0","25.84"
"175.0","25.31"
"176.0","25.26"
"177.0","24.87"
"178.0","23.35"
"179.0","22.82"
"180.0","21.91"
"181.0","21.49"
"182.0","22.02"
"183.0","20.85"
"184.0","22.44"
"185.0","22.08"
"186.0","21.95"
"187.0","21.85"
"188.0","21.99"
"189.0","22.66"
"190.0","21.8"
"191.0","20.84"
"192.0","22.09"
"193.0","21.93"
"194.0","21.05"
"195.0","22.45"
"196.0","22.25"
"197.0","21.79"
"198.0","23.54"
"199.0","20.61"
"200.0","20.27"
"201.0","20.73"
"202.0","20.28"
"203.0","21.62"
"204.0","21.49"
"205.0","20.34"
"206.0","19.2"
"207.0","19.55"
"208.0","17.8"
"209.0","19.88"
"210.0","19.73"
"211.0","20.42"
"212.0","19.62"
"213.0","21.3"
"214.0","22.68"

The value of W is 17.8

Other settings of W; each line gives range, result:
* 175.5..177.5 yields 24.87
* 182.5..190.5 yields 20.85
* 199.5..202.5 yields 20.27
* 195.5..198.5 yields 21.79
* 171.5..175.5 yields 23.62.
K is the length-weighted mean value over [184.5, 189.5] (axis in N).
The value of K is 22.1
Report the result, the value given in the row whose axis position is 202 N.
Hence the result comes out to 20.28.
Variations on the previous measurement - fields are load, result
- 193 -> 21.93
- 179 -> 22.82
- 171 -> 26.58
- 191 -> 20.84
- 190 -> 21.8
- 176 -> 25.26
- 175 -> 25.31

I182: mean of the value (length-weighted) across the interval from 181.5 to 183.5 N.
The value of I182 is 21.4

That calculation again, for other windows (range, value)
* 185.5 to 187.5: 21.9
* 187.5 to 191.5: 21.8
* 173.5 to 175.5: 25.6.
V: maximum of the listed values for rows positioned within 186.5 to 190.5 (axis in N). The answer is 22.66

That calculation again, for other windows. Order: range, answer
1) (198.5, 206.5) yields 21.62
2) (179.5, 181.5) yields 21.91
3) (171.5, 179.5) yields 25.84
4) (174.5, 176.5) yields 25.31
